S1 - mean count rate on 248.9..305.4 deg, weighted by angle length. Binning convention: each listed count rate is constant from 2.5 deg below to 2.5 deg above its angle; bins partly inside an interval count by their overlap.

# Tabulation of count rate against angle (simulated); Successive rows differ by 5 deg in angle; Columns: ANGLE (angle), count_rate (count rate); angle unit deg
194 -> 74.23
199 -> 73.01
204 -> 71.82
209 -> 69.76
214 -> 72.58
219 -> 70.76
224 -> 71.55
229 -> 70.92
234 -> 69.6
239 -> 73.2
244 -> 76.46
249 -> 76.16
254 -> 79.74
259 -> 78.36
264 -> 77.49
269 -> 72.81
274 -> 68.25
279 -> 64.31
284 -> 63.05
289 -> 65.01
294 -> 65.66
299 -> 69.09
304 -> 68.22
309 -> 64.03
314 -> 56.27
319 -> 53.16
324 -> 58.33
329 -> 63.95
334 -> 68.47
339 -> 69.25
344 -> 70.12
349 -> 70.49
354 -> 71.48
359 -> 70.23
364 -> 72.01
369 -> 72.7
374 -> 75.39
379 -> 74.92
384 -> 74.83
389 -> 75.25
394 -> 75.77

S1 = 70.5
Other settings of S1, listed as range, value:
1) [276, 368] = 65.9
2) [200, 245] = 71.7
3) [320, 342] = 64.3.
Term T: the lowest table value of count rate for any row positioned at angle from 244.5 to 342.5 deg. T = 53.16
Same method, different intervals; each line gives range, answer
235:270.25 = 72.81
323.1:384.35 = 58.33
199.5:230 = 69.76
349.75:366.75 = 70.23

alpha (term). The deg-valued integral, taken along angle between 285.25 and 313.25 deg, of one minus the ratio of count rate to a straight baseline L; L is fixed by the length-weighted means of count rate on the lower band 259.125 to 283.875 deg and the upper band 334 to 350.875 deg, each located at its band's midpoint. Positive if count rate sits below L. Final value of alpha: 1.9 deg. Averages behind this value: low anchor 70.7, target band 65.6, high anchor 69.7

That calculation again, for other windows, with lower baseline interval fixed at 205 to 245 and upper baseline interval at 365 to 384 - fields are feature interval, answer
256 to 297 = 1.7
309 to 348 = 5.5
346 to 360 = 0.6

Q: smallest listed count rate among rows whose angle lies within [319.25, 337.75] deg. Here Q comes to 58.33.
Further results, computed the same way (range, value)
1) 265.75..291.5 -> 63.05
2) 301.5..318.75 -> 56.27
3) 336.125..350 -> 69.25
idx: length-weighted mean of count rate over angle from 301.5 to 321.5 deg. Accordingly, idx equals 60.4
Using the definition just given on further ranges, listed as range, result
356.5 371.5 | 71.6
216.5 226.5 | 71.2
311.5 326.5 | 55.9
